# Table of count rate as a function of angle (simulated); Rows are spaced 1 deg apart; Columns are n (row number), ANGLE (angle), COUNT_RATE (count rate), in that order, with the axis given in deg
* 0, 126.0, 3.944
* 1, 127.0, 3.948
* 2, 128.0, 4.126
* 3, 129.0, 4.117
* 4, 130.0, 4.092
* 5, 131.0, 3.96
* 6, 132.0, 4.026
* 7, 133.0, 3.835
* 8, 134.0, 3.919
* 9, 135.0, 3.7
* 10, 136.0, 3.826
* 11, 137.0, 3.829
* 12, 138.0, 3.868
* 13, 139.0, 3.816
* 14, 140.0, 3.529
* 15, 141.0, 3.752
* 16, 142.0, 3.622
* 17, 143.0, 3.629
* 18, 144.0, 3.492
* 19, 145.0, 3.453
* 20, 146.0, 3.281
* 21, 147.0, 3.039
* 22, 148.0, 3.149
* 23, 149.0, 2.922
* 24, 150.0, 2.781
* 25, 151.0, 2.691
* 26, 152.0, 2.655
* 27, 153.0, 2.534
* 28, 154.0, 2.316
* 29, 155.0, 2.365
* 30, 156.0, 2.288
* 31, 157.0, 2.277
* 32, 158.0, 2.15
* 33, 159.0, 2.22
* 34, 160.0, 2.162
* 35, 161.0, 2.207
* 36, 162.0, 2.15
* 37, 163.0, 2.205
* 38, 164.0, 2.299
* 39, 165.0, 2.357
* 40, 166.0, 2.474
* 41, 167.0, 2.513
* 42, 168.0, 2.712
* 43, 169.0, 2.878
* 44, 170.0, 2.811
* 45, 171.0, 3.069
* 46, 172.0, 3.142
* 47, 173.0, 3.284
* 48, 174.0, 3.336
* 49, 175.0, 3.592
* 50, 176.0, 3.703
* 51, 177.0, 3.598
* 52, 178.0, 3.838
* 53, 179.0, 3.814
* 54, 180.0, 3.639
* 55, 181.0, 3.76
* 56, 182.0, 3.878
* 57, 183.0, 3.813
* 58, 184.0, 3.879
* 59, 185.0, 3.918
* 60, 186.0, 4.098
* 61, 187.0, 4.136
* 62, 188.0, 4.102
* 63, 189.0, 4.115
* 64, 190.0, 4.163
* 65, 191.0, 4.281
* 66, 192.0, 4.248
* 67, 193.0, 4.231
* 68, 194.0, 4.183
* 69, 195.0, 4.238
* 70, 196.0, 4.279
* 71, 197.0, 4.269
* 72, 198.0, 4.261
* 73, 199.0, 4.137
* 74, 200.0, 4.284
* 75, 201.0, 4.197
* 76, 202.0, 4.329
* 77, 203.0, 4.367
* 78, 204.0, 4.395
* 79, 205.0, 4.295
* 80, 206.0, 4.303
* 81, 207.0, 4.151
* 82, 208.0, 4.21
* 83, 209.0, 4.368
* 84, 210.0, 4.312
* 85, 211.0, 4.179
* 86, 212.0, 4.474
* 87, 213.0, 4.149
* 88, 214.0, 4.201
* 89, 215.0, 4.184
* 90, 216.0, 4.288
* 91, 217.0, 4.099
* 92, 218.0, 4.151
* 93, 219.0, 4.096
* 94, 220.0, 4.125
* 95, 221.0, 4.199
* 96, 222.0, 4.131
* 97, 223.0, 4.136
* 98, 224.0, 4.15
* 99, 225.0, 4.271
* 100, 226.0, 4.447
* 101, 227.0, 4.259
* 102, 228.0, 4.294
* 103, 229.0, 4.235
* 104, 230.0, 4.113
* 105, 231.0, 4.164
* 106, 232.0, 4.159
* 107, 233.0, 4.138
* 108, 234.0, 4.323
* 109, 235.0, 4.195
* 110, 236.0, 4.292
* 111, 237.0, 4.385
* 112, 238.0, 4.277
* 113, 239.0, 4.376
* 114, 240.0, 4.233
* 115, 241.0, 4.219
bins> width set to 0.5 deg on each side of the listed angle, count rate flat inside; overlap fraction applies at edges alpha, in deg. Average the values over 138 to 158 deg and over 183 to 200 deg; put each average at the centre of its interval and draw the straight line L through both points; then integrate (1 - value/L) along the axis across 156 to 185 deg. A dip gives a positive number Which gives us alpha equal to 5.2 deg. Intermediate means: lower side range 3.03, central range 3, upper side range 4.15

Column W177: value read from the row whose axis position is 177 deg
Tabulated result 3.598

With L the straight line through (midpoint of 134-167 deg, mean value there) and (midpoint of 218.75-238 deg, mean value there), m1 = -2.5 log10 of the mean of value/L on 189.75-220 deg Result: -0.114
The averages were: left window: 2.92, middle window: 4.24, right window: 4.22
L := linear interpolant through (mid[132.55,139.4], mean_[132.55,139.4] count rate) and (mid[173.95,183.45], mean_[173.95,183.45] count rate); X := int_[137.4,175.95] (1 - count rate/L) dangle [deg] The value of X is 9.1 deg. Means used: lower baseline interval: 3.83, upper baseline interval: 3.71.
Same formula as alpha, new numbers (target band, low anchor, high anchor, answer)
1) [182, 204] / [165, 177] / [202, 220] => -2.77 deg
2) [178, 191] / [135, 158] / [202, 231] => -0.76 deg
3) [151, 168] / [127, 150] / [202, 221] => 6.59 deg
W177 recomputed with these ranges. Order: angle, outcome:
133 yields 3.835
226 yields 4.447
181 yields 3.76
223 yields 4.136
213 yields 4.149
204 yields 4.395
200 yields 4.284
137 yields 3.829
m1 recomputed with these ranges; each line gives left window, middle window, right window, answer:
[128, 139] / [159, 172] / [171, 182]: 0.41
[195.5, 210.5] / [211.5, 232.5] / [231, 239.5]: 0.02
